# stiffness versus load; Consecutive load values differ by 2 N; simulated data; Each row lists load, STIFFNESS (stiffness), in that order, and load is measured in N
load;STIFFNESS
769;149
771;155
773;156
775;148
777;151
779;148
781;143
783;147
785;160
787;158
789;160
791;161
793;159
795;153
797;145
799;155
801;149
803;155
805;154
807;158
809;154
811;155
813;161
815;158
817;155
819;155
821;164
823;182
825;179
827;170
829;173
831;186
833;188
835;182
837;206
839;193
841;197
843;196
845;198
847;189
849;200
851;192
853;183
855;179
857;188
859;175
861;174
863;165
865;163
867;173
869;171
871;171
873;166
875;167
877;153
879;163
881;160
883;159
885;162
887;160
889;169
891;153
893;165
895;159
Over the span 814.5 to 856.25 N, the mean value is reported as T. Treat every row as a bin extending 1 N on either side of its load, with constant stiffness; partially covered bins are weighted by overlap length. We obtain 182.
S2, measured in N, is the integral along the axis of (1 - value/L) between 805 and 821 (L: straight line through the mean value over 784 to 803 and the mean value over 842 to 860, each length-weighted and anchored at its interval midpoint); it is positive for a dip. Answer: 1.0 N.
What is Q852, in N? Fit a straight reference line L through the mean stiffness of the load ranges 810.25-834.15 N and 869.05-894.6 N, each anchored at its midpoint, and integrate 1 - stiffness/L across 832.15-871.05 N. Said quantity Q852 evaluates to -4.3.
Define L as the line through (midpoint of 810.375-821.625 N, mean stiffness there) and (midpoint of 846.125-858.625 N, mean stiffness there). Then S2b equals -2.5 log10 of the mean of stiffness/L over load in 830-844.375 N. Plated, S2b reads -0.102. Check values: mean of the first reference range 158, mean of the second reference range 188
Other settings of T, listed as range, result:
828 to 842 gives 189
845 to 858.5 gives 189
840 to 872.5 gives 182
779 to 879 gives 169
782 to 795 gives 157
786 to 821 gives 156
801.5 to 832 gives 164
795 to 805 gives 152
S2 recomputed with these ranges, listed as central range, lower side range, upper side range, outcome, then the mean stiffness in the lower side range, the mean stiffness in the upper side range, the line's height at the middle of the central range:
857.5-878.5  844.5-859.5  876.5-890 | 0.7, 188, 161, 174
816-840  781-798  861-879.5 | -2.6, 155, 166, 160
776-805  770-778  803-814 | 0.2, 152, 156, 154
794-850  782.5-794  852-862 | -0.9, 158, 180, 169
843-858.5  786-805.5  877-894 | -3.1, 155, 161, 159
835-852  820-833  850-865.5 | -1.8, 177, 178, 177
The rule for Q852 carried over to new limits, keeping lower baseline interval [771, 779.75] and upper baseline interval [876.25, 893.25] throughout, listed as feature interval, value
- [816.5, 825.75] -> -0.7 N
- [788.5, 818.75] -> -0.3 N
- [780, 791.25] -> -0.2 N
